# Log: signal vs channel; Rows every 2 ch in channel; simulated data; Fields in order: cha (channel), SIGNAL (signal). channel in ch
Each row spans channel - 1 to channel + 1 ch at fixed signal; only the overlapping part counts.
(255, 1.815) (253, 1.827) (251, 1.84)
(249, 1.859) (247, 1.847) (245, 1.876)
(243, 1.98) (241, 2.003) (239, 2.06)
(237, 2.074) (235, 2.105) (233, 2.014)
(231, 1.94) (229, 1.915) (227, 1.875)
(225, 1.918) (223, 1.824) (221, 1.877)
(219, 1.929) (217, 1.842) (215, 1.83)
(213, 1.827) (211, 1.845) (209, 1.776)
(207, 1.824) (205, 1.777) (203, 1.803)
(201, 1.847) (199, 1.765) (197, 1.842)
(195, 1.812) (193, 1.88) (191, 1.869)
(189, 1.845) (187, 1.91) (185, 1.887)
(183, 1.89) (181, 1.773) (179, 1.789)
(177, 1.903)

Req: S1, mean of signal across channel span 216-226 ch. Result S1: 1.88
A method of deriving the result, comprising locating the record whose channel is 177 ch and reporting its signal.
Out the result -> 1.903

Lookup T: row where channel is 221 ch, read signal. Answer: 1.877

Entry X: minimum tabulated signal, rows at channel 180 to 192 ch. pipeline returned 1.773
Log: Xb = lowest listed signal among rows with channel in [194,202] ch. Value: 1.765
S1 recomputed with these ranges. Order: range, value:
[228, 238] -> 2.01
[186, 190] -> 1.88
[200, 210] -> 1.81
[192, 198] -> 1.84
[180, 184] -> 1.83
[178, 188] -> 1.85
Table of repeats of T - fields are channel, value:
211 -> 1.845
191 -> 1.869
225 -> 1.918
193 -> 1.88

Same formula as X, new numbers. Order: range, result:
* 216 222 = 1.842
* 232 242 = 2.003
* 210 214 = 1.827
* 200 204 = 1.803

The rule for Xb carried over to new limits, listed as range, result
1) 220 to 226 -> 1.824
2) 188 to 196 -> 1.812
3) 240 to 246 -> 1.876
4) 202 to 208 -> 1.777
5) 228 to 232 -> 1.915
